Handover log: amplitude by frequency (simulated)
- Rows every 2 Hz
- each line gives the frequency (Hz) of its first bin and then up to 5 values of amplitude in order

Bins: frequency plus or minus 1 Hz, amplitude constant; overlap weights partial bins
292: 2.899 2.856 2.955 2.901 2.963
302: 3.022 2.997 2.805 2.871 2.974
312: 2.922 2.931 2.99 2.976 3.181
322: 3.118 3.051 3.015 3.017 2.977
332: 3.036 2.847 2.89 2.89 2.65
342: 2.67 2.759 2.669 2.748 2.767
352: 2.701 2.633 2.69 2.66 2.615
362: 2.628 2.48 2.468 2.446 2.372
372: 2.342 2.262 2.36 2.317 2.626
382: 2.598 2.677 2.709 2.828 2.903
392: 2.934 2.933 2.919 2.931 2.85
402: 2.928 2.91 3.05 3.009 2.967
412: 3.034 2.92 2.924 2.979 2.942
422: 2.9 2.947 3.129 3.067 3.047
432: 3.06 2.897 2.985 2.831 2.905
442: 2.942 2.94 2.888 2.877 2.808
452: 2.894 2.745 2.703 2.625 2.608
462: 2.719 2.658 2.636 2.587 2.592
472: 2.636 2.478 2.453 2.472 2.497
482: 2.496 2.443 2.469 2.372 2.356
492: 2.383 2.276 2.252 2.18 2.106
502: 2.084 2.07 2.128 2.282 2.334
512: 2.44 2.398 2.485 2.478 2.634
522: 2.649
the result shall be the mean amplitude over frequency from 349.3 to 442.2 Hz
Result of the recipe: 2.79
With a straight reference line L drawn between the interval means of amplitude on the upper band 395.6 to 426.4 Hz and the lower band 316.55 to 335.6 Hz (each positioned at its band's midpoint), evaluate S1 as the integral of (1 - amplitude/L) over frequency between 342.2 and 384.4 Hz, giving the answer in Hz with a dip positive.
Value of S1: 6.05 Hz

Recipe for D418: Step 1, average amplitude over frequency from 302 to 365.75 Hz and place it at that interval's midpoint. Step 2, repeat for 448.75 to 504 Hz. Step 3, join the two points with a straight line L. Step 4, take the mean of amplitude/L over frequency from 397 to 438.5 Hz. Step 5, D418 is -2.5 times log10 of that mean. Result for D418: -0.13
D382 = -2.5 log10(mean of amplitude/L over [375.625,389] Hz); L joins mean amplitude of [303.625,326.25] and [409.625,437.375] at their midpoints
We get 0.15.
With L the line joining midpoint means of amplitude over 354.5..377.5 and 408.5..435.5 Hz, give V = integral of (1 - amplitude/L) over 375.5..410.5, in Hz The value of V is -1.0 Hz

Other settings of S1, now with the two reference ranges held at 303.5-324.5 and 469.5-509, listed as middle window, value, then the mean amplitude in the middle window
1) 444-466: -2.52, 2.76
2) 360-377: 2.16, 2.43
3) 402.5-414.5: -1.56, 2.98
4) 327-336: -0.13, 2.96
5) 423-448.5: -4.24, 2.96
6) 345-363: 1.00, 2.68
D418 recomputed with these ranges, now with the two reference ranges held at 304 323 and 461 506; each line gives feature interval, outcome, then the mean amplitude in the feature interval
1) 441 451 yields -0.14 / 2.89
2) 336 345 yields 0.05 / 2.76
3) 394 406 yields -0.09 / 2.92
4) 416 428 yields -0.14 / 2.98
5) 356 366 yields 0.09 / 2.59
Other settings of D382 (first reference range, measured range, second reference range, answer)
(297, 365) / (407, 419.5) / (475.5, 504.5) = -0.15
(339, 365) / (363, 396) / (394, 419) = 0.09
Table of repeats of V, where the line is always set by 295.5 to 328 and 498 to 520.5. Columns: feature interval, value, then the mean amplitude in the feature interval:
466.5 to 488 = -0.88 Hz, 2.51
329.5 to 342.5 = 0.20 Hz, 2.85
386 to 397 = -0.73 Hz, 2.89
